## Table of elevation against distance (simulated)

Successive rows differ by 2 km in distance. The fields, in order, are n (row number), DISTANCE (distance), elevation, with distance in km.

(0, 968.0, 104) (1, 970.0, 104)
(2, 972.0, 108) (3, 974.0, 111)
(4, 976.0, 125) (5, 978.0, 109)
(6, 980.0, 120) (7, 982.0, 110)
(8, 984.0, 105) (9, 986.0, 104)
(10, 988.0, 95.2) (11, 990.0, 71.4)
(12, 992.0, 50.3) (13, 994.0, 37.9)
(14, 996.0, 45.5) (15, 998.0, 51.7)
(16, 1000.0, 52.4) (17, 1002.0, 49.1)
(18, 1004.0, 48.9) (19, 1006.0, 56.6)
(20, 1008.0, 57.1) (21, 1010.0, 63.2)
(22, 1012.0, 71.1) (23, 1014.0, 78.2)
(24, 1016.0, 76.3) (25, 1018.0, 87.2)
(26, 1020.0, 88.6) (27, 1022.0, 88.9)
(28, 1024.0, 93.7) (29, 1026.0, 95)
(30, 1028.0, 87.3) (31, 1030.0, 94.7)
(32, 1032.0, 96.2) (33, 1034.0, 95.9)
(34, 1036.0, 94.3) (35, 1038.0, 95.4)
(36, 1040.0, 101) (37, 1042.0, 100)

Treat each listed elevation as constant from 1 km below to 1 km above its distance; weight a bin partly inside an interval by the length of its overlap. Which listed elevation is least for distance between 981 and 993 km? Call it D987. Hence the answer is 50.3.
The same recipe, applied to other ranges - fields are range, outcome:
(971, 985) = 105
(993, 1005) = 37.9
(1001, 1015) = 48.9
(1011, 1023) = 71.1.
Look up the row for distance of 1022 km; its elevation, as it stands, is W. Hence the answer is 88.9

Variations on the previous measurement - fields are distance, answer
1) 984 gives 105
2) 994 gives 37.9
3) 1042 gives 100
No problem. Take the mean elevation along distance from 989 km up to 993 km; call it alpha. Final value 60.9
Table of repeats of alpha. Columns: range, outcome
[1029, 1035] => 95.6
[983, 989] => 101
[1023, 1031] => 92.7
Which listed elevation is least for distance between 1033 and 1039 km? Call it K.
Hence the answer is 94.3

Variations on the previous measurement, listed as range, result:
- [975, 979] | 109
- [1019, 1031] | 87.3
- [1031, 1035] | 95.9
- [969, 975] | 104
